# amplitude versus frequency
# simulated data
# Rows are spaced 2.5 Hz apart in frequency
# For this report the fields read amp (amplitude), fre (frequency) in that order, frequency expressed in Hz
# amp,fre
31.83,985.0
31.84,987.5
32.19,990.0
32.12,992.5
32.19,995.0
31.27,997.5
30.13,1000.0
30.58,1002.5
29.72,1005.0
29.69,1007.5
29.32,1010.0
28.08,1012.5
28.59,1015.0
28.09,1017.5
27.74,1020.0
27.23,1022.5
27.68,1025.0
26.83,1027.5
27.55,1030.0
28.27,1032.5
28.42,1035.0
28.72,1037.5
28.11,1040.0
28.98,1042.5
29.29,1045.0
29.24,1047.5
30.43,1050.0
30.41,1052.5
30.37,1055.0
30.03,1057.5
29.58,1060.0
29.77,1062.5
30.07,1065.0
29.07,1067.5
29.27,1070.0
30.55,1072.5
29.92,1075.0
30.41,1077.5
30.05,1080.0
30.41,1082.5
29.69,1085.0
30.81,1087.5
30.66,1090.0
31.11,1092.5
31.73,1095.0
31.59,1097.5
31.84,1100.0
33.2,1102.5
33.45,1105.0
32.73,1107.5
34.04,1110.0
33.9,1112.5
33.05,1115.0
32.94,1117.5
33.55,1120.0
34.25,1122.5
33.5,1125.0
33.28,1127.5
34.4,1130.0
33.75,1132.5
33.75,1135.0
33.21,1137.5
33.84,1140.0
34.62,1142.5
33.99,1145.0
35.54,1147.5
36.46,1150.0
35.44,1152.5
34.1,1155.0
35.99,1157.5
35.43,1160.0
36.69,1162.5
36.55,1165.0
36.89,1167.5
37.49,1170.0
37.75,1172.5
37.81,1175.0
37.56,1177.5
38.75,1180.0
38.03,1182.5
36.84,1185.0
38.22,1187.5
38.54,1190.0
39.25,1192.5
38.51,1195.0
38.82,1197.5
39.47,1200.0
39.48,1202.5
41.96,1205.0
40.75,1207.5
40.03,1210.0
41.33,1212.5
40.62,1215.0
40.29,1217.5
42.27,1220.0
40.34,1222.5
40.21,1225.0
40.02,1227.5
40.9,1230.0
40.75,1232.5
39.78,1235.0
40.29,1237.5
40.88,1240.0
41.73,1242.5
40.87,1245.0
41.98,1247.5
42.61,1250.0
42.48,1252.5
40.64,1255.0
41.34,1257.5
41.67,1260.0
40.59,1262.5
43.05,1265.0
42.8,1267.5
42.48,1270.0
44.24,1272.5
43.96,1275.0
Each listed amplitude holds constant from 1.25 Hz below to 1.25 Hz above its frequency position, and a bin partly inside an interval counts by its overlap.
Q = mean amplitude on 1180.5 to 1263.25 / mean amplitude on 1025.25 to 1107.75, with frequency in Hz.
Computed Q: 1.34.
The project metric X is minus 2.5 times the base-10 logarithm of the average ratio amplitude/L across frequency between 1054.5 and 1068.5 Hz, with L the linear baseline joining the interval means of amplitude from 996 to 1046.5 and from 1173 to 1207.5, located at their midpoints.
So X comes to 0.05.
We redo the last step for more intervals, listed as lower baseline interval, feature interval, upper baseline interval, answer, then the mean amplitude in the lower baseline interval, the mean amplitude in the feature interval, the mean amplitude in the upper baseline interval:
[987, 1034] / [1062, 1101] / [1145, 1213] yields 0.09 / 29.4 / 30.4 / 37.8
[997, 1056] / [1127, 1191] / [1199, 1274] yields 0.02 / 28.9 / 36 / 41.2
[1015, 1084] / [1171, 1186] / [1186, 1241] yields 0.00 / 29.1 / 37.8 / 40.1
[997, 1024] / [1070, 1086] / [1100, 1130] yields 0.06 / 29.1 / 30.1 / 33.4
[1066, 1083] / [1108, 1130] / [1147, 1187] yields -0.01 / 29.9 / 33.6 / 36.8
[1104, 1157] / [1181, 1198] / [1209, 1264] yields -0.01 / 34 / 38.3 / 41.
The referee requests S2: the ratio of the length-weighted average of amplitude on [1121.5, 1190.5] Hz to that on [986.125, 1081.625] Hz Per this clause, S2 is 1.2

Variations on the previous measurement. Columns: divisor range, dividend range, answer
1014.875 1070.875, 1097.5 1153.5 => 1.17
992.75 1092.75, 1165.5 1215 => 1.32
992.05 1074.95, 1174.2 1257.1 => 1.37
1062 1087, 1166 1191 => 1.26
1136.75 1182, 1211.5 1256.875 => 1.14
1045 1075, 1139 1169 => 1.19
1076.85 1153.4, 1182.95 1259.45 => 1.22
